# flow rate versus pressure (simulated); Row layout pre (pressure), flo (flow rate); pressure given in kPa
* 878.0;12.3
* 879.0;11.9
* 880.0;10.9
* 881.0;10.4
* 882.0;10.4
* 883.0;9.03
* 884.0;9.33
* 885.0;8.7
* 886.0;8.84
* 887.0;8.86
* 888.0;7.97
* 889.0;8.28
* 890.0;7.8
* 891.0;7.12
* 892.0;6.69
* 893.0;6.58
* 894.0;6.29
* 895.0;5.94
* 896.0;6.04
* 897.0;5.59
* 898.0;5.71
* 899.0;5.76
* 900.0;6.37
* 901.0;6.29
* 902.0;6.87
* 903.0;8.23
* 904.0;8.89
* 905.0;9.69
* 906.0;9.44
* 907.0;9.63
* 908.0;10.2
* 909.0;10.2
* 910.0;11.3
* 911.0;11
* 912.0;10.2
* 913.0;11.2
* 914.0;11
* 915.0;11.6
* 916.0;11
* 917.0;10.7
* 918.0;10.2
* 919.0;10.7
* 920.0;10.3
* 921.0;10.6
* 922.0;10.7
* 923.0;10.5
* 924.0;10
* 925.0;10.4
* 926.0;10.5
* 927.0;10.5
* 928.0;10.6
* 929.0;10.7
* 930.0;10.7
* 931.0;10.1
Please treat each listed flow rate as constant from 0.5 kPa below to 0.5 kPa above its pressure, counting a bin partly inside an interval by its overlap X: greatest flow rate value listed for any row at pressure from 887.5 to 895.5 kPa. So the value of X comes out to 8.28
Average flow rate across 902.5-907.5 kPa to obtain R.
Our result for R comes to 9.18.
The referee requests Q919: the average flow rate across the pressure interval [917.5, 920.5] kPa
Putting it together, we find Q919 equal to 10.4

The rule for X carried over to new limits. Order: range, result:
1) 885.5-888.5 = 8.86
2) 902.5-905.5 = 9.69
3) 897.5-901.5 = 6.37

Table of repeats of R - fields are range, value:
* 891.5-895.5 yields 6.38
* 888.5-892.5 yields 7.47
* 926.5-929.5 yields 10.6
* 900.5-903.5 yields 7.13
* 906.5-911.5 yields 10.5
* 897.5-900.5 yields 5.95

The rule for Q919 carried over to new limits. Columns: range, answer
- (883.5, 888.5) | 8.74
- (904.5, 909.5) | 9.83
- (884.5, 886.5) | 8.77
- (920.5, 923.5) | 10.6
